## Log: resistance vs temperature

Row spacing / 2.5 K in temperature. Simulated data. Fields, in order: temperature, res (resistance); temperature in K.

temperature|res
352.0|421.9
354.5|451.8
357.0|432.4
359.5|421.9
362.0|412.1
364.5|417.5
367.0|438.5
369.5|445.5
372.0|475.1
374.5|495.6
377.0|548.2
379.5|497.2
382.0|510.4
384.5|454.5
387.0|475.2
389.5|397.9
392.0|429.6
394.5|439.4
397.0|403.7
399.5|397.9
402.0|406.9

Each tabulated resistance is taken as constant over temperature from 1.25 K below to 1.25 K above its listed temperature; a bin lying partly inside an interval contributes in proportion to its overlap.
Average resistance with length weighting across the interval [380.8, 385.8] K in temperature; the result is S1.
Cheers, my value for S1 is 482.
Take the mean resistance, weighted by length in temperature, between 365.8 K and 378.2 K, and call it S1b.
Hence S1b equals 480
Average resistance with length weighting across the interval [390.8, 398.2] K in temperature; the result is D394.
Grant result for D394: 424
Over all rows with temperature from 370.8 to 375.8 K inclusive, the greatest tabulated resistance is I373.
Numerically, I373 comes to 495.6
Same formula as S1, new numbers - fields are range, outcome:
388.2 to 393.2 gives 414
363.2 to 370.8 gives 434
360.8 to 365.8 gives 415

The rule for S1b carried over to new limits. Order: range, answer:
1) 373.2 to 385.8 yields 501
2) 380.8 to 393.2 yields 453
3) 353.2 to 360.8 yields 435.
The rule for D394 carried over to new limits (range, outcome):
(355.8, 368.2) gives 424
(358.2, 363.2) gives 417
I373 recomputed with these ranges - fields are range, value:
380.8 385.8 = 510.4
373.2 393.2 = 548.2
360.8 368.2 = 438.5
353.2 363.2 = 451.8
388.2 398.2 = 439.4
